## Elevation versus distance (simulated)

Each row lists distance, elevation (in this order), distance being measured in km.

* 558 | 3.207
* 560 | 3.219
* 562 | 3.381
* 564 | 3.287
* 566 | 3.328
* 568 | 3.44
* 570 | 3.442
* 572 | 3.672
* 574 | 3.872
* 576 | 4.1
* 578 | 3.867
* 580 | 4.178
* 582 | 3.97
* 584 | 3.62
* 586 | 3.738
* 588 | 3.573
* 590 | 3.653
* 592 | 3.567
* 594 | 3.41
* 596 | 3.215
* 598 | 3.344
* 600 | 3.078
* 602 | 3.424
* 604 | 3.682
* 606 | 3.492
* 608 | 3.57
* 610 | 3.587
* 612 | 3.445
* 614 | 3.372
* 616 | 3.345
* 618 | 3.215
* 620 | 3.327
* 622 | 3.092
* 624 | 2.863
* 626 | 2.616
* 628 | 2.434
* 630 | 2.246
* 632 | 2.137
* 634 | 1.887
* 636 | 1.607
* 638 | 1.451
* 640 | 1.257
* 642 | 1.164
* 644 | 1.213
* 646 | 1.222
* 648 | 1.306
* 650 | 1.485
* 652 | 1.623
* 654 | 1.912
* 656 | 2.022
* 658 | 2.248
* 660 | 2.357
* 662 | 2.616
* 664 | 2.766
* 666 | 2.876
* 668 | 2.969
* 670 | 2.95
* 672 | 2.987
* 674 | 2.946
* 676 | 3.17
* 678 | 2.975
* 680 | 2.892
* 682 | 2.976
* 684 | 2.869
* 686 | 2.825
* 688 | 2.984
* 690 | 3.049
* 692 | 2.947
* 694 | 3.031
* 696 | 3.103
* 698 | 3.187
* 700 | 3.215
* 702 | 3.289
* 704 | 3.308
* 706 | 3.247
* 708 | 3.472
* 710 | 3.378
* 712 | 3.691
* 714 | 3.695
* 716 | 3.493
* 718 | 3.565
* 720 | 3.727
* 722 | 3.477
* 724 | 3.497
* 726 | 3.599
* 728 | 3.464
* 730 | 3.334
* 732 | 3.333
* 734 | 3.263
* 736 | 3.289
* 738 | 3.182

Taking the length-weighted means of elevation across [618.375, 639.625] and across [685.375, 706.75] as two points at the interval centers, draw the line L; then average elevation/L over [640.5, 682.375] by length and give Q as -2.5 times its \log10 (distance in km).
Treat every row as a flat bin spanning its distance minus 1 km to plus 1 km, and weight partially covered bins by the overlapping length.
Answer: 0.20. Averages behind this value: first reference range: 2.36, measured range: 2.3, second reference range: 3.11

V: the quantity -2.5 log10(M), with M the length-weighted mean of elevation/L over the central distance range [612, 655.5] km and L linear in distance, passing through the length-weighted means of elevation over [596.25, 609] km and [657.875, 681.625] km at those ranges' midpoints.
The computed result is 0.42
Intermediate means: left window 3.42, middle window 2.16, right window 2.84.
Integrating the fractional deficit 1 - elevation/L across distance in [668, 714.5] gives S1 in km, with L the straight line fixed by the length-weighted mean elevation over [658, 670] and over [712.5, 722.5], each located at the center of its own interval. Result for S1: 0.4 km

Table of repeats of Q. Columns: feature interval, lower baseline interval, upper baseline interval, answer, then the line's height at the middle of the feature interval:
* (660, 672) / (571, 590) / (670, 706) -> 0.14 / 3.21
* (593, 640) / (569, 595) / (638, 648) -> -0.25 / 2.33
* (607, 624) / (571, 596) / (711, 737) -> 0.11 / 3.69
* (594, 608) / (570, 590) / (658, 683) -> 0.06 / 3.59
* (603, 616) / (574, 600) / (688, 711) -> 0.02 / 3.57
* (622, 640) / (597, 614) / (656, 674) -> 0.41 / 3.13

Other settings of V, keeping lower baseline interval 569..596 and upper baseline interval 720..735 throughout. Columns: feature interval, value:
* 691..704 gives 0.117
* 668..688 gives 0.195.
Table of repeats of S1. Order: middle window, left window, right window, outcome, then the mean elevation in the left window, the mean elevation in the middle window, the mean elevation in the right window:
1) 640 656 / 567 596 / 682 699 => 8.92 km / 3.7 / 1.45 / 3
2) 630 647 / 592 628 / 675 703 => 8.83 km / 3.28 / 1.54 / 3.04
